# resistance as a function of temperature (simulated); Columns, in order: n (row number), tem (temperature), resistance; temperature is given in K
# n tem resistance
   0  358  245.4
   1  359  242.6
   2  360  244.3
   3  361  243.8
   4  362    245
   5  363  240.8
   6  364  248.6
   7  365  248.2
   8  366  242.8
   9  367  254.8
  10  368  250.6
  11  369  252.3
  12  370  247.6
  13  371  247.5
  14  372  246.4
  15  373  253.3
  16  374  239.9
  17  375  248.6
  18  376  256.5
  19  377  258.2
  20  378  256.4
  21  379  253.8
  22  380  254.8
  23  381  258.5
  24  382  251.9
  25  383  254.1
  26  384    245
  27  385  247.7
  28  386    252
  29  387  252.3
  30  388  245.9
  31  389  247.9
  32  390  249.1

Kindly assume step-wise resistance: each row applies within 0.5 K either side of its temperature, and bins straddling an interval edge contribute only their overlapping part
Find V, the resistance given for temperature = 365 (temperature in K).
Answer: 248.2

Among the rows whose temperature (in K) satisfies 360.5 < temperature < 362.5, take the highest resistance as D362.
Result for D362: 245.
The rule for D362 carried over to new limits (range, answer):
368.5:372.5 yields 252.3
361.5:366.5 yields 248.6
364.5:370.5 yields 254.8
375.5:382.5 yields 258.5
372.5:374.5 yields 253.3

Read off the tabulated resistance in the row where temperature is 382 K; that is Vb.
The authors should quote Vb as 251.9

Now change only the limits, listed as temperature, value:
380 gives 254.8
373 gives 253.3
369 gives 252.3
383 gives 254.1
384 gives 245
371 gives 247.5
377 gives 258.2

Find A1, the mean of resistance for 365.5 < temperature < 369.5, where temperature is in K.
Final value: 250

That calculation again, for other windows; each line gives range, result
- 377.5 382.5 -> 255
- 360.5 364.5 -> 245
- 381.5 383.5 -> 253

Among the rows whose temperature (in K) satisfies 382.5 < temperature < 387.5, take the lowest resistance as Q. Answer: 245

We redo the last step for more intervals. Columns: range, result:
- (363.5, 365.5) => 248.2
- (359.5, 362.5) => 243.8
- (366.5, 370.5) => 247.6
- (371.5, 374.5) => 239.9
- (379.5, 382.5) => 251.9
